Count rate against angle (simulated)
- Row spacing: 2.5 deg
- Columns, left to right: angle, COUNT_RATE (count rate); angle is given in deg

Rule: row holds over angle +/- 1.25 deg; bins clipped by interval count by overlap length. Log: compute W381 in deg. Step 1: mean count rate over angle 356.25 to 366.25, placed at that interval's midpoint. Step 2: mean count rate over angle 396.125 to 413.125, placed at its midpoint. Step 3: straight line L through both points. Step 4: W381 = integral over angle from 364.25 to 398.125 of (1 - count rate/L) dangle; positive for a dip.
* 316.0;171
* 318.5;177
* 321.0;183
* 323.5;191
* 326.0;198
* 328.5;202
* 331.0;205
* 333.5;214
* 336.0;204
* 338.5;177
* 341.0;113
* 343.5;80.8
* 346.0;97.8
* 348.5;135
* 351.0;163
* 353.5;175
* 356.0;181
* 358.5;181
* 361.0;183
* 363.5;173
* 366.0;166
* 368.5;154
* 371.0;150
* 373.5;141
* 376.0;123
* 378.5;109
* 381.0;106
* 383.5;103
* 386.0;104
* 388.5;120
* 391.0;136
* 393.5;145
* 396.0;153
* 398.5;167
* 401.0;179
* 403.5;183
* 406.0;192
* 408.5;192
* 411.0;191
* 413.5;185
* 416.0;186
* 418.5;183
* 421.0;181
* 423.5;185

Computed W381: 8.7 deg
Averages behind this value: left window 177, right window 182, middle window 133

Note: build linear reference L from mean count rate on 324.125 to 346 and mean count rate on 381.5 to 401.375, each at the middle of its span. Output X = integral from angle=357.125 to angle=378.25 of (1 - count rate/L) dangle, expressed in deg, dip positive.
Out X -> -0.9 deg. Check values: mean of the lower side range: 170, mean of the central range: 157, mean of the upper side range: 135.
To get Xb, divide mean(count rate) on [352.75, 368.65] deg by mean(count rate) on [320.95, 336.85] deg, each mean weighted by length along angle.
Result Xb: 0.87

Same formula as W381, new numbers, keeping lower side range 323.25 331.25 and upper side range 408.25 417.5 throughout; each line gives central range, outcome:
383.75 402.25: 4.78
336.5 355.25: 5.55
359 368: 1.00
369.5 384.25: 5.33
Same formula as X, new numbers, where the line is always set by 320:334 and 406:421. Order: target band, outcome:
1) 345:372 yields 4.68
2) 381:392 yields 4.41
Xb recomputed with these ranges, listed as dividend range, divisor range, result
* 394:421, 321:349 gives 1.08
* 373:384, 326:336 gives 0.56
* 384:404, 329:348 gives 0.93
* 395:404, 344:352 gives 1.35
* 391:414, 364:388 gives 1.34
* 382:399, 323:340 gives 0.66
